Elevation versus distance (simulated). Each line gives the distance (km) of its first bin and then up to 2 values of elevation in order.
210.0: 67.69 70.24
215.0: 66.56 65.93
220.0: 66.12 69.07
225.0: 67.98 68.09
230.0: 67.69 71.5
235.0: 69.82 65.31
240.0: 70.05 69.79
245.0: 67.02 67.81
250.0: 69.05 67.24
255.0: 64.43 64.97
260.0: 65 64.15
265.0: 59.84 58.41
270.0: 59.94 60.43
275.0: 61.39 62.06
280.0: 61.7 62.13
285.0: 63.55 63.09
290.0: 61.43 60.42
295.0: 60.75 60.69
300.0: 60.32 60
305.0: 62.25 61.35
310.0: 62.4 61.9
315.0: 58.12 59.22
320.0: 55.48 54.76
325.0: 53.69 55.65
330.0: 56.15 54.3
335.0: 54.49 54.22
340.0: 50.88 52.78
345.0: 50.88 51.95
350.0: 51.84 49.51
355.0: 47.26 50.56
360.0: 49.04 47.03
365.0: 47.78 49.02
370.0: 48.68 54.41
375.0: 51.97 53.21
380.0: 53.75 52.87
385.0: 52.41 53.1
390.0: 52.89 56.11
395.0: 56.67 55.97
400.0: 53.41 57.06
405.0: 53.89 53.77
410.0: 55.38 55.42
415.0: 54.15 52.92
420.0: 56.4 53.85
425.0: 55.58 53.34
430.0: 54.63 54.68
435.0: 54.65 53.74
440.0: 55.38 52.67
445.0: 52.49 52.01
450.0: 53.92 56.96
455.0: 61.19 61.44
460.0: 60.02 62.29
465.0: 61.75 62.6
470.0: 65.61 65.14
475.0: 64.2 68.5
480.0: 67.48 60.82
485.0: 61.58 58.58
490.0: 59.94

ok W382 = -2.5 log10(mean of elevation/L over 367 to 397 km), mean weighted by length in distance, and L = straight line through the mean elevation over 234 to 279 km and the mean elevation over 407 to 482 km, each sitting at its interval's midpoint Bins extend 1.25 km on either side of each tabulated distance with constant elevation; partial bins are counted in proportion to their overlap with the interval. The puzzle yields 0.13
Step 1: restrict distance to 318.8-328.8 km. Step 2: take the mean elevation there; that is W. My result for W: 54.9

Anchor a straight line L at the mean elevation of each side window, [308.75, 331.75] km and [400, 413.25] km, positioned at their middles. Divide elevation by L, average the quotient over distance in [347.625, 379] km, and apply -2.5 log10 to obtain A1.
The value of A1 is 0.124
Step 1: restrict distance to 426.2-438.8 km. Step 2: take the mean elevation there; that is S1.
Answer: 54.2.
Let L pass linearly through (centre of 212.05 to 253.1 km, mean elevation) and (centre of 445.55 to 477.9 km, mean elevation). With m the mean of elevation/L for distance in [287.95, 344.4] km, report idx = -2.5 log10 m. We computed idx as 0.14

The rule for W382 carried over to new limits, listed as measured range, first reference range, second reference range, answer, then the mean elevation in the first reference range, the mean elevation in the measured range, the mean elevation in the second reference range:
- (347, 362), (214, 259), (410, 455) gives 0.198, 67.7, 49.8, 54.5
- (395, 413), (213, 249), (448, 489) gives 0.155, 68.1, 55.1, 61.8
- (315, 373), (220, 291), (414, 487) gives 0.187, 65.1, 52.3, 58.3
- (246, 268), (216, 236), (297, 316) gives 0.011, 68.2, 64.8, 60.9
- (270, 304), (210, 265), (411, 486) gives 0.066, 67.3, 61.3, 58.2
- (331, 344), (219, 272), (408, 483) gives 0.171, 66.3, 53.3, 57.9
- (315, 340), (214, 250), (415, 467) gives 0.136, 68.1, 55.2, 56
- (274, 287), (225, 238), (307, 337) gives 0.002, 68.6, 62.2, 57.1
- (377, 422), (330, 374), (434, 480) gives 0.007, 51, 54.4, 59.4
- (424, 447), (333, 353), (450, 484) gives 0.113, 52.2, 54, 62.6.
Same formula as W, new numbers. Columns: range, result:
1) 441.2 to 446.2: 52.6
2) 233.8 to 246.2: 68.4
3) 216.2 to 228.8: 67.4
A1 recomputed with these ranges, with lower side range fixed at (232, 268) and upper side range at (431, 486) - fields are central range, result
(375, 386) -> 0.17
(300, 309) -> 0.06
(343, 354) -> 0.23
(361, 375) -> 0.25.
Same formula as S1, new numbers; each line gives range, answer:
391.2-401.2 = 55.5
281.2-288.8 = 62.9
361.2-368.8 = 48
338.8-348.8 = 51.6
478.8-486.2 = 63.3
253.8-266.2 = 63.7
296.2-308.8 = 60.9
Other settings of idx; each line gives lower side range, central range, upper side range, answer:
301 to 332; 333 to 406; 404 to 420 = 0.079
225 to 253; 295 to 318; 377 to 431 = 0.035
